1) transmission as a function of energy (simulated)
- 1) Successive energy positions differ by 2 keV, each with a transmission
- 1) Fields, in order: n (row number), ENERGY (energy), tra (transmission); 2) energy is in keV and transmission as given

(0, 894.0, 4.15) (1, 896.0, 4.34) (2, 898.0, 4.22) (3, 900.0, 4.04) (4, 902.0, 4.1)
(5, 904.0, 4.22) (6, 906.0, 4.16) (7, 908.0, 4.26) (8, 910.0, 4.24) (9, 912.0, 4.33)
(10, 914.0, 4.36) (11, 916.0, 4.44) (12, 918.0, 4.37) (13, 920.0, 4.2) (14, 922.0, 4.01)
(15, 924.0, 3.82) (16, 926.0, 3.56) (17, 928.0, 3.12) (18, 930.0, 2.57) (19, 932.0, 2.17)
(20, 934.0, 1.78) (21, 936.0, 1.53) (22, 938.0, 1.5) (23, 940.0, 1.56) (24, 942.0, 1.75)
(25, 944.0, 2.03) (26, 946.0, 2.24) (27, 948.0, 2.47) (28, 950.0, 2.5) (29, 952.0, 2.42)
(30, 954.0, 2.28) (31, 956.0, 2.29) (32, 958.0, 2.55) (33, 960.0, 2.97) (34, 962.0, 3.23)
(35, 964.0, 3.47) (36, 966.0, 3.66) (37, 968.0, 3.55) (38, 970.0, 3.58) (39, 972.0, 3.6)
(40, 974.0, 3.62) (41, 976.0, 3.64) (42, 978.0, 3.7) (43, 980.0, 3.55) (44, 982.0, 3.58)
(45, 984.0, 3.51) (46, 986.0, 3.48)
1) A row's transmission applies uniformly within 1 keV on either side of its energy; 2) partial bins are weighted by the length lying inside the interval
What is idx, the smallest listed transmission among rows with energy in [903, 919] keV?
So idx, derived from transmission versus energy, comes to 4.16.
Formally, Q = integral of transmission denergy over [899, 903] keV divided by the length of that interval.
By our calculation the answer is 4.07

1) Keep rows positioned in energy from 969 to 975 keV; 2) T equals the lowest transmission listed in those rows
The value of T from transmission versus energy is 3.58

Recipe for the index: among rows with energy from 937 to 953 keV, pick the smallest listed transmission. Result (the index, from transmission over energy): 1.5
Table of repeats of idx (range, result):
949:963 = 2.28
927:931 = 2.57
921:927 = 3.56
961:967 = 3.23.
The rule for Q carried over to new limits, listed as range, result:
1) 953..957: 2.29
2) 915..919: 4.41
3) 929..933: 2.37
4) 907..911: 4.25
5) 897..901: 4.13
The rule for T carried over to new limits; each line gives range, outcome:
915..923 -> 4.01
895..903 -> 4.04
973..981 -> 3.55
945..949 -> 2.24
